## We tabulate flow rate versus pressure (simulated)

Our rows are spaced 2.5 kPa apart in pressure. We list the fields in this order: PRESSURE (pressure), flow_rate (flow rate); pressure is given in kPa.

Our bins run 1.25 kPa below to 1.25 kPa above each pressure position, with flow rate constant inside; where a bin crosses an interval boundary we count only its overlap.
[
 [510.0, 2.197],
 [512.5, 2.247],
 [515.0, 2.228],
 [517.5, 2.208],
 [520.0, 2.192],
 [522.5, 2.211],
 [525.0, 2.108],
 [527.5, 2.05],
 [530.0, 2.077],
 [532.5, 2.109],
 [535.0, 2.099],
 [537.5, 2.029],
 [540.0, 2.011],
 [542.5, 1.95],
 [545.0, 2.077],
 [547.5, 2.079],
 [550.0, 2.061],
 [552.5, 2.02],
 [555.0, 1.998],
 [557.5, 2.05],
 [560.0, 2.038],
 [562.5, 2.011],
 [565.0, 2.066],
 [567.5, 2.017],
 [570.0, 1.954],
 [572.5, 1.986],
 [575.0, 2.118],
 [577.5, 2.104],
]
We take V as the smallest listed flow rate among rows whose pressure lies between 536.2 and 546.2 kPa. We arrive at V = 1.95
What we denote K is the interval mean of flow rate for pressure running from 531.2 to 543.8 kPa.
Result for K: 2.04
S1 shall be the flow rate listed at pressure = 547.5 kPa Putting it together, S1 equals 2.079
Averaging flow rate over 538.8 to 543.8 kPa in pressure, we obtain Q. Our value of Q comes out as 1.98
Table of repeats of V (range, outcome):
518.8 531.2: 2.05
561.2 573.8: 1.954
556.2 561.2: 2.038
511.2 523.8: 2.192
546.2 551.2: 2.061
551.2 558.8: 1.998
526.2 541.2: 2.011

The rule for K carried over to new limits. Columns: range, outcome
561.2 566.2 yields 2.04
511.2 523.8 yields 2.22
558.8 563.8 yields 2.02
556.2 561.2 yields 2.04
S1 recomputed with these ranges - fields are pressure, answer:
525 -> 2.108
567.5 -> 2.017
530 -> 2.077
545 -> 2.077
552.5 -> 2.02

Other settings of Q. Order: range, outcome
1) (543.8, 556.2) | 2.05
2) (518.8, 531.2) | 2.13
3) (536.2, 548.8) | 2.03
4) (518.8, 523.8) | 2.2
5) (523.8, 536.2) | 2.09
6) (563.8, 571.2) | 2.01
